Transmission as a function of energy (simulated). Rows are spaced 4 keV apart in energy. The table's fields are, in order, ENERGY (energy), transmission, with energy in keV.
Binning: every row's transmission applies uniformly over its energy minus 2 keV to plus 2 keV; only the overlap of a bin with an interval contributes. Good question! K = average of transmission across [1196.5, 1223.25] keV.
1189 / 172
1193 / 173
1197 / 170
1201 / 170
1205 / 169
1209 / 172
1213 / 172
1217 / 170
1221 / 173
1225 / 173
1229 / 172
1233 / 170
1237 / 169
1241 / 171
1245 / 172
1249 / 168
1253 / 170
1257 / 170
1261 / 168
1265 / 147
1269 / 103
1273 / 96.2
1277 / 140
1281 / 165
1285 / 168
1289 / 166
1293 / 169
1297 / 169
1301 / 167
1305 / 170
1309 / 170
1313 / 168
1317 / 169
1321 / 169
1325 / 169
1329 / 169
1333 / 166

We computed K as 171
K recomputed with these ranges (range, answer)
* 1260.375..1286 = 139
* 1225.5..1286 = 157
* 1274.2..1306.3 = 162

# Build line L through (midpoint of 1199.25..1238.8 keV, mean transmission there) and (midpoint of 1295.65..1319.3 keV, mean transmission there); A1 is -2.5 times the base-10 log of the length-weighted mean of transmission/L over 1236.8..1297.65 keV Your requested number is 0.090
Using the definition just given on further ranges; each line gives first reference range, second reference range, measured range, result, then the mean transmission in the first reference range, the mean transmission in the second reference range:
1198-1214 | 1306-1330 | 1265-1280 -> 0.37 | 171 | 169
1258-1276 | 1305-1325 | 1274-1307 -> -0.09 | 131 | 169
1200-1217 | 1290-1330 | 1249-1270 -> 0.10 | 171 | 169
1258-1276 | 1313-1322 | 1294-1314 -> -0.07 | 131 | 169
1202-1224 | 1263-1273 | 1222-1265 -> -0.19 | 171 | 119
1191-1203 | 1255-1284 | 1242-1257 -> -0.14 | 171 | 142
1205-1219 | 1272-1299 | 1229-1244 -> -0.03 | 171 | 155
